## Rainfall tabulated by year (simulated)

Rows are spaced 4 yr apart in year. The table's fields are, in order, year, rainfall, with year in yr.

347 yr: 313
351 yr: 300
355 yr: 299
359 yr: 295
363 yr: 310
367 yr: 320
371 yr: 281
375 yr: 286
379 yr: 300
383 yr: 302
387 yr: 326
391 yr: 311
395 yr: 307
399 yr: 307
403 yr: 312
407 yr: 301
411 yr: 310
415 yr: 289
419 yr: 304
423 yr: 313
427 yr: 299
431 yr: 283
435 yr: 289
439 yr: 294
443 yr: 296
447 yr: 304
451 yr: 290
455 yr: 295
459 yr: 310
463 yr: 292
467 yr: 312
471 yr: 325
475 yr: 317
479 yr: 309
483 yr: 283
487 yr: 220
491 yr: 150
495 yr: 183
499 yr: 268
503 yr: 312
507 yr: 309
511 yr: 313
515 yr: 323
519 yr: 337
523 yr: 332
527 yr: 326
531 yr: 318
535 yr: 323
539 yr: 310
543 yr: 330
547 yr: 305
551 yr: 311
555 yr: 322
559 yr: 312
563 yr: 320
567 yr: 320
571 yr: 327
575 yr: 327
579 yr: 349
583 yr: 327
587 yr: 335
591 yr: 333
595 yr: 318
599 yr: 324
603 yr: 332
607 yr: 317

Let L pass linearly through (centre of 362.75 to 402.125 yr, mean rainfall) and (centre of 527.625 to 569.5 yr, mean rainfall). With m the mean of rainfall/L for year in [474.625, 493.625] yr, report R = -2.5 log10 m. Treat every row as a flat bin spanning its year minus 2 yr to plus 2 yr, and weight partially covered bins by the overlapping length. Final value 0.250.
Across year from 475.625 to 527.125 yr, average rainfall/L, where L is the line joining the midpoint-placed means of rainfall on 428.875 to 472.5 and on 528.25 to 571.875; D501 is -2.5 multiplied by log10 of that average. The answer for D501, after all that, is 0.10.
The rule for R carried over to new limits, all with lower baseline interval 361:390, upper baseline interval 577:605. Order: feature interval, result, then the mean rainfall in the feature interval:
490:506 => 0.32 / 238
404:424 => 0.02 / 303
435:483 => 0.04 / 302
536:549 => 0.03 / 316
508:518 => 0.01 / 319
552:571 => 0.03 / 319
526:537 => 0.01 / 322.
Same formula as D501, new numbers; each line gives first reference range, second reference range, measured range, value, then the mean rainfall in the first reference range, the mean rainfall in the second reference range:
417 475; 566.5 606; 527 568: 0.01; 301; 329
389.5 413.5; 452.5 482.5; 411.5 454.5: 0.04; 308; 307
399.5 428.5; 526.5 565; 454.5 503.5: 0.14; 304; 317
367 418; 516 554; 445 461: 0.04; 303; 321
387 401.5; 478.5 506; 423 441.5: -0.03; 311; 245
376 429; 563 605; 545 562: 0.04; 306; 329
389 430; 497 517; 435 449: 0.03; 305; 305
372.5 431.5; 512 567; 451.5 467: 0.04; 304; 321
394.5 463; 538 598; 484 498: 0.49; 300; 323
